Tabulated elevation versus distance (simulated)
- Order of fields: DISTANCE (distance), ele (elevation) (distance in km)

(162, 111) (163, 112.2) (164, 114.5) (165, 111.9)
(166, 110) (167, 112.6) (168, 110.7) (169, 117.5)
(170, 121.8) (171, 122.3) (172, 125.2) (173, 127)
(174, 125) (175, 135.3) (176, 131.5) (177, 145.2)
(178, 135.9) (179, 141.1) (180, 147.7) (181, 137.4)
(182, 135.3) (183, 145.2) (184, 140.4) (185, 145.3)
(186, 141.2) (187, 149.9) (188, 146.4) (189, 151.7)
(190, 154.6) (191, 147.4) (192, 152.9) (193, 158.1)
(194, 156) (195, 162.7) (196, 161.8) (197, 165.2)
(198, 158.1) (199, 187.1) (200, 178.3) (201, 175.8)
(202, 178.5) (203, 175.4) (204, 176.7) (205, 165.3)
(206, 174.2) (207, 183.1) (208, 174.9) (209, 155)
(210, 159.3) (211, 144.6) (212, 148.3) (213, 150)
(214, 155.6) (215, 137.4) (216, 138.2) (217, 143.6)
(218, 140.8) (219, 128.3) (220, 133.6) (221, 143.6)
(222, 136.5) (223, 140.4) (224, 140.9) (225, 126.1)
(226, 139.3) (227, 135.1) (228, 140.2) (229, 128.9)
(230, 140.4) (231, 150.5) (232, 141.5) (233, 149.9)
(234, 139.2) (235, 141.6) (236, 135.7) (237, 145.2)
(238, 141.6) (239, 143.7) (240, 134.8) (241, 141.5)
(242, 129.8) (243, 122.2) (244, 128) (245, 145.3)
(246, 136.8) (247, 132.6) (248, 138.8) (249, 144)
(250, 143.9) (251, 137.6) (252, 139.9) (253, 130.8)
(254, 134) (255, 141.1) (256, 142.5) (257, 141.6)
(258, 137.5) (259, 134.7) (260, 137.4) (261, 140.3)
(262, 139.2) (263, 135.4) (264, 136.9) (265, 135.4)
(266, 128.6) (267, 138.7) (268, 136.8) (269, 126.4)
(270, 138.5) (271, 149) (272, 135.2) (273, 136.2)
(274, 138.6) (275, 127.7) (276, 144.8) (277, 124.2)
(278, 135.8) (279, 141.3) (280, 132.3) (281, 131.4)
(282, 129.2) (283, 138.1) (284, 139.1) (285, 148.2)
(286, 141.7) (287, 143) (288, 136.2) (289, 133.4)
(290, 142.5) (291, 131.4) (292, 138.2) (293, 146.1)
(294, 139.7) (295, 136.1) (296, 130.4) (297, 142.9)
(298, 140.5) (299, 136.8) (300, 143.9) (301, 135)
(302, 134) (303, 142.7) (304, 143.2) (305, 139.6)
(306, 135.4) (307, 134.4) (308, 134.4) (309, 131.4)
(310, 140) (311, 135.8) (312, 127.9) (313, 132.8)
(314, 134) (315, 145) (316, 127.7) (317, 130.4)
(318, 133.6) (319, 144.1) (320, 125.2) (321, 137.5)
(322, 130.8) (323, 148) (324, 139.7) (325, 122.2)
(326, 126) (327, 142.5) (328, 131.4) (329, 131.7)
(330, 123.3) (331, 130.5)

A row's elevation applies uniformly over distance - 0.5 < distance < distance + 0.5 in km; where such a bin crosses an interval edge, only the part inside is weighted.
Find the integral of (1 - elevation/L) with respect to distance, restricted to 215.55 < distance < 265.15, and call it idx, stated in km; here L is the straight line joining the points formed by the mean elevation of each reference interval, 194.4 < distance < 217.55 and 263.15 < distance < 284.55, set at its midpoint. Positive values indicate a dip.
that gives 3.55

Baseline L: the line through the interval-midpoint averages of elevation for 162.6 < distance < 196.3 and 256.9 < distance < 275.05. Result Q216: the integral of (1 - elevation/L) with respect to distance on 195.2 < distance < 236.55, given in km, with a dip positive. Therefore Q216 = -4.66 km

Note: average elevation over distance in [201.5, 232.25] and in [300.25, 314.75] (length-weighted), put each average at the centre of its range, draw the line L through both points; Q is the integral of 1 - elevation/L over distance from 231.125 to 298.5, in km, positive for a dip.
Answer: 2.1 km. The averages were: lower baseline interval 149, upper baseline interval 136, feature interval 138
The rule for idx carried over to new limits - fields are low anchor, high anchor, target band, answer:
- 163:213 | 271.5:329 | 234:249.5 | 0.48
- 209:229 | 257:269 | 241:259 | 0.10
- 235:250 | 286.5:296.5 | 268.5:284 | 0.26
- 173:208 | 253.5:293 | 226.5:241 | 0.49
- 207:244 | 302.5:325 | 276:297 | 0.07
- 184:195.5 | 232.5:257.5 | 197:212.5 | -2.23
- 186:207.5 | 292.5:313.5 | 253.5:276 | 1.51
